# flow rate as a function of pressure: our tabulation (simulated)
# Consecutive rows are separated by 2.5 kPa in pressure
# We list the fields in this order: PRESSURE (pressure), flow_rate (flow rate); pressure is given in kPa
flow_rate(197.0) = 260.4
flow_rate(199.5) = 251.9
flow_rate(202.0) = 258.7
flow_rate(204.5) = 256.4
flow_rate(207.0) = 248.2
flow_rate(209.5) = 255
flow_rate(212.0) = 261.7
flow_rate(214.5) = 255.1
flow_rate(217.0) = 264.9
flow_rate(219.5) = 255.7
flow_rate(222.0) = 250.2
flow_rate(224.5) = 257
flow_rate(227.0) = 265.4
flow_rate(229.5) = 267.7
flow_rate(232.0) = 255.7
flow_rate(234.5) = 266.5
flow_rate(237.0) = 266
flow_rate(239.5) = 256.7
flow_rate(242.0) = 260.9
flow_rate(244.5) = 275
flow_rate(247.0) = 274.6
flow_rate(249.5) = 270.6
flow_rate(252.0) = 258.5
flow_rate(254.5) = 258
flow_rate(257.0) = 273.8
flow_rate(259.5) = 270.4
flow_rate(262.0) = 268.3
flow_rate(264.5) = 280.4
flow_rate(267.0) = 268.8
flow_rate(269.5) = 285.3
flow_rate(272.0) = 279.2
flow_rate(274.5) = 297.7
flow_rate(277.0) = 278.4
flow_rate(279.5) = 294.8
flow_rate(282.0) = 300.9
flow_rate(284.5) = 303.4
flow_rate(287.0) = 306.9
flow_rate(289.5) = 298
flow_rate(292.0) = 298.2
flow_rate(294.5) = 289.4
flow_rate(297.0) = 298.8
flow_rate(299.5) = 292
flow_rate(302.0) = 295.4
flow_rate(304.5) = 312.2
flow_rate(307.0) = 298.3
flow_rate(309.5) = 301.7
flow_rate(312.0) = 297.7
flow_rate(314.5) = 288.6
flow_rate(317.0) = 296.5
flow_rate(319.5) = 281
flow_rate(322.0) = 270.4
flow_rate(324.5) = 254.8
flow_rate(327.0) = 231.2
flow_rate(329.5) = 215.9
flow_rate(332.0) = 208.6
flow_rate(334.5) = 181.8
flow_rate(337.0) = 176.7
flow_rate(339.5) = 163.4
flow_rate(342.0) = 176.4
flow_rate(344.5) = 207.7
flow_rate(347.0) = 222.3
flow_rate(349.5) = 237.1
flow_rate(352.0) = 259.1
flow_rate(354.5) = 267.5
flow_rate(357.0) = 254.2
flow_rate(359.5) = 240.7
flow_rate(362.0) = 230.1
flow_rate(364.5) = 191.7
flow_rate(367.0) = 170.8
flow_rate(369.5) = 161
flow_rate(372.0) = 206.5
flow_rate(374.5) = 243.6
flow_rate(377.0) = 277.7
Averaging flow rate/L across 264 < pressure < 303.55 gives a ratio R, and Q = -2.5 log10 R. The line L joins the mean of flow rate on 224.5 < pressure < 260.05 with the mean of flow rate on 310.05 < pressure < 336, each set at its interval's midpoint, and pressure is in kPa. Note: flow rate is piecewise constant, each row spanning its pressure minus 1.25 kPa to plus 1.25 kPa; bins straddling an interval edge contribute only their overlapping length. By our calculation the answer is -0.130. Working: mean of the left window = 265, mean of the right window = 253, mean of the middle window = 292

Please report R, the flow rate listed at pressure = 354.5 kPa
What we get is 267.5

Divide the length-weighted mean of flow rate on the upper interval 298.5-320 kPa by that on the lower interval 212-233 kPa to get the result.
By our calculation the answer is 1.14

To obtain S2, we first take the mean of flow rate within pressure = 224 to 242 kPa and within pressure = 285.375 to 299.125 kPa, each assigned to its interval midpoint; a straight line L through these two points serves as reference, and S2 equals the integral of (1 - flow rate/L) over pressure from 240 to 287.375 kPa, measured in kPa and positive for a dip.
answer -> 0.4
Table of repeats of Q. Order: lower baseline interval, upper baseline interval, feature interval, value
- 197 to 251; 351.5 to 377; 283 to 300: -0.22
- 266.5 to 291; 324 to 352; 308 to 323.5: -0.20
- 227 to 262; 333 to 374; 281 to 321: -0.25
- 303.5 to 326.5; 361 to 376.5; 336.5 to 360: 0.06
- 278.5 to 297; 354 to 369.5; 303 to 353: 0.05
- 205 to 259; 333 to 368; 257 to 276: -0.13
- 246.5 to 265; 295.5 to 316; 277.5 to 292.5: -0.05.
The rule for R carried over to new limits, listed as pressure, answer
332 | 208.6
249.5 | 270.6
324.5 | 254.8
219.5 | 255.7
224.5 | 257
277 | 278.4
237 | 266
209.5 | 255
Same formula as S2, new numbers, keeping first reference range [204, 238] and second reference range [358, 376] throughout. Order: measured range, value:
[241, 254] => -0.9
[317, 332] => -1.9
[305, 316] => -3.4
